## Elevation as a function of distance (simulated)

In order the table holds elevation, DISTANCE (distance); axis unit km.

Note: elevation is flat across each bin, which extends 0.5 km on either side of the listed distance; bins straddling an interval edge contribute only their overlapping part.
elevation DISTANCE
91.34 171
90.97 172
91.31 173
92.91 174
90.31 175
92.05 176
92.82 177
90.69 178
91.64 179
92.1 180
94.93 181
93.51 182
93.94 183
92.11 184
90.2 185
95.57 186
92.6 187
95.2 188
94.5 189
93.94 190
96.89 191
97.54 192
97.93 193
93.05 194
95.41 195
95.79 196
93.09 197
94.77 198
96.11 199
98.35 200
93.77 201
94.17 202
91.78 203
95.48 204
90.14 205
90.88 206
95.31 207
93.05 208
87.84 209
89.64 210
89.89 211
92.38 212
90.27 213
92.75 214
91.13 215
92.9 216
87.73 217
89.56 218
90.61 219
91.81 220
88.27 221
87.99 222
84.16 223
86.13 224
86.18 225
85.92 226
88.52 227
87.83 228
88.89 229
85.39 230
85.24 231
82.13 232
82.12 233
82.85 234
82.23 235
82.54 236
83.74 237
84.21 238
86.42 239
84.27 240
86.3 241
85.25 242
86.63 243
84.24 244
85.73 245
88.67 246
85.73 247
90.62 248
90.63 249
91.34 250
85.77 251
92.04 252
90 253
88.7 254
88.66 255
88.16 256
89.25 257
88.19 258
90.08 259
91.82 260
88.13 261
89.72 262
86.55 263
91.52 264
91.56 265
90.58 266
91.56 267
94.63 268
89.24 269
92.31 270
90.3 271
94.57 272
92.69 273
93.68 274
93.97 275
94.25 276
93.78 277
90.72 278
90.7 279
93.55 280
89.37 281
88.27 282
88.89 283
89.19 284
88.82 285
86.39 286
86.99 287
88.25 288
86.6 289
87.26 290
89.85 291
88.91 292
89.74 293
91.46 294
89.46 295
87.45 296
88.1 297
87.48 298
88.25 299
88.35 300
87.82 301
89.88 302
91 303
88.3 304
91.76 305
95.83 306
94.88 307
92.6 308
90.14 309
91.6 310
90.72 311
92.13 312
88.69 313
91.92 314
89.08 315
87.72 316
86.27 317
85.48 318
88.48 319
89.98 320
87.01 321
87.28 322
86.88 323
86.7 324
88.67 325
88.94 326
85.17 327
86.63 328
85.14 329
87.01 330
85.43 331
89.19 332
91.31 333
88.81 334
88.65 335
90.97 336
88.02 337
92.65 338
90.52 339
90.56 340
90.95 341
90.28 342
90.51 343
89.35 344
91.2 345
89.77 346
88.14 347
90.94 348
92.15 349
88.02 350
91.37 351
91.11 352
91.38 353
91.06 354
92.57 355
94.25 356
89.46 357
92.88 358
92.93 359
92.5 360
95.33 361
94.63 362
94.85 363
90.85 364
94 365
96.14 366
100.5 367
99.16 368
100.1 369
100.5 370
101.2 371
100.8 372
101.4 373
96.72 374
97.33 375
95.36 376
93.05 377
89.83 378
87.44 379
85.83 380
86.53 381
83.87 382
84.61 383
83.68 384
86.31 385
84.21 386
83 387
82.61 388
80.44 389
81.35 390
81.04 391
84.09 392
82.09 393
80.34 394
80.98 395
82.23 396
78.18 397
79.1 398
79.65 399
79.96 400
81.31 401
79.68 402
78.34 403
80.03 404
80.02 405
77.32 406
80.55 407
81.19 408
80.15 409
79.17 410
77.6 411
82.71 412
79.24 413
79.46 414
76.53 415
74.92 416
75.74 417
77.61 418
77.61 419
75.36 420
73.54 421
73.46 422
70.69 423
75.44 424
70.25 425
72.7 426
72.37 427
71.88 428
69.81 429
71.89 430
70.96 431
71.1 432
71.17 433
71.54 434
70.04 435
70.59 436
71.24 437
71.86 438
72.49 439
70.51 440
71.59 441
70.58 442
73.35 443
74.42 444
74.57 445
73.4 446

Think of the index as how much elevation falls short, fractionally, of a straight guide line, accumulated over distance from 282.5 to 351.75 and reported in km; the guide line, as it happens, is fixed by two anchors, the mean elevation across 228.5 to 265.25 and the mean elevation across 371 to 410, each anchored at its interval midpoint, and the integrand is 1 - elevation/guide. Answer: -2.64 km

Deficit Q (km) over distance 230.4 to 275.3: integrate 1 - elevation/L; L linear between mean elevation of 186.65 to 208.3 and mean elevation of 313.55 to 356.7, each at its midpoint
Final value 2.00 km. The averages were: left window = 94.6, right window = 89.2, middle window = 88.3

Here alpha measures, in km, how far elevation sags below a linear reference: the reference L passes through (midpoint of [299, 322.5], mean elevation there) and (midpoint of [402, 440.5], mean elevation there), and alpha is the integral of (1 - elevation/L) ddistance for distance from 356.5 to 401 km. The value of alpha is -4.6 km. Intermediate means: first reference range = 89.8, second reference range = 75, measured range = 89.2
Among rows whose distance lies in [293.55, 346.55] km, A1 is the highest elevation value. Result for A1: 95.83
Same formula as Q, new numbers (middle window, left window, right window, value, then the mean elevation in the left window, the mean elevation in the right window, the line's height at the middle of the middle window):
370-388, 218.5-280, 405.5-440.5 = -2.9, 88.5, 74.5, 78.1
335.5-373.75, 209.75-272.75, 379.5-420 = -4.8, 88.3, 80.7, 82.8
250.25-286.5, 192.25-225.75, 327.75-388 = 0.4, 91.8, 91.3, 91.6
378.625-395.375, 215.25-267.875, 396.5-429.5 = -1.0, 87.7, 77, 78.6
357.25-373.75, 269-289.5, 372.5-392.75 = -1.6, 90.6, 87.4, 87.9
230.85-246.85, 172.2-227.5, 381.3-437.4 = 0.9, 92.1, 77.7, 89.5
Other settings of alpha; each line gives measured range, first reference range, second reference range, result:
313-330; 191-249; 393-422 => -0.80 km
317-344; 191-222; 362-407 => 0.16 km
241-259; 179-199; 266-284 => 0.84 km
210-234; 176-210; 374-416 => 1.05 km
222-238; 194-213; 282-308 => 1.22 km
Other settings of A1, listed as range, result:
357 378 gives 101.4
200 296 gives 98.35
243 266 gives 92.04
